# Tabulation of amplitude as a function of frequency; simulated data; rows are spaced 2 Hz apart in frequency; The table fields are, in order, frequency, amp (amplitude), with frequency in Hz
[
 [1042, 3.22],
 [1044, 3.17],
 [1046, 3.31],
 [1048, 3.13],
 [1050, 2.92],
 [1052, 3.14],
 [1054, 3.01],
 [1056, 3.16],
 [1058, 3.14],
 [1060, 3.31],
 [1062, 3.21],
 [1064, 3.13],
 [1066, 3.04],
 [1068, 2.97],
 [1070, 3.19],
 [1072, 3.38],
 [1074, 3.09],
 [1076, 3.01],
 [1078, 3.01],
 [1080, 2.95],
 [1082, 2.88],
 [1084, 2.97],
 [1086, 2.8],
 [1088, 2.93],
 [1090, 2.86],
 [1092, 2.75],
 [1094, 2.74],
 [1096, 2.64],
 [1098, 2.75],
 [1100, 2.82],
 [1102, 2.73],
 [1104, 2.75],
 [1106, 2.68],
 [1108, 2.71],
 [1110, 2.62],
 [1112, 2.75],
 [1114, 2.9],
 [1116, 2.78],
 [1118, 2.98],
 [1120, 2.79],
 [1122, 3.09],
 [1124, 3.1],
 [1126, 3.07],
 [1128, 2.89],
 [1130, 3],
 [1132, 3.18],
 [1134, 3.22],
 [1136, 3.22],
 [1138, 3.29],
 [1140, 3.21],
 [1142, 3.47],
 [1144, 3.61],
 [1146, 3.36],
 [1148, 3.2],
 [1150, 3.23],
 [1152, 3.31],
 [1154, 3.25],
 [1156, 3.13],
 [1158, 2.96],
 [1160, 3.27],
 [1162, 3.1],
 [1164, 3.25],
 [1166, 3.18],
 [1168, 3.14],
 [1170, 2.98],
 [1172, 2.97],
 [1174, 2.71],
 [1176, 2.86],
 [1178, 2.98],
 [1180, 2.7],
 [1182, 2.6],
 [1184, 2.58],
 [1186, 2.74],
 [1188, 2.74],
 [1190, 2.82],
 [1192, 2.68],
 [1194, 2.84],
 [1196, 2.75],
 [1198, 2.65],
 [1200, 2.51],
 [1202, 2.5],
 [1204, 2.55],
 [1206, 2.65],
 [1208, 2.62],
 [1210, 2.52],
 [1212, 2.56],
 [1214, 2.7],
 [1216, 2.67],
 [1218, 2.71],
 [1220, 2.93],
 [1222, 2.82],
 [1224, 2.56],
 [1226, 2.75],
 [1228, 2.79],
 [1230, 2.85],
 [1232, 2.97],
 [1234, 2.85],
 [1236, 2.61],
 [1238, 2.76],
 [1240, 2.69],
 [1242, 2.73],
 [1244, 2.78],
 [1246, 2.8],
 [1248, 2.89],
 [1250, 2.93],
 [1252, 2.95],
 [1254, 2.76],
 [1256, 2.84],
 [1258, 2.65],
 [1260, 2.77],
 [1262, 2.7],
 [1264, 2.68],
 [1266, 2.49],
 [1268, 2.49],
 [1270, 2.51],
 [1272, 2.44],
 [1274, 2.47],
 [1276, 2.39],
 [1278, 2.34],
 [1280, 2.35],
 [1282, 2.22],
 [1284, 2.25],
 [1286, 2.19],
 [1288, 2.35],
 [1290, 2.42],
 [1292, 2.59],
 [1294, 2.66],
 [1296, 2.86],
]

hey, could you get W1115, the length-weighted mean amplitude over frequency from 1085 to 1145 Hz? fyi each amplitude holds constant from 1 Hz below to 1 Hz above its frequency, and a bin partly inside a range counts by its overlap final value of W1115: 2.94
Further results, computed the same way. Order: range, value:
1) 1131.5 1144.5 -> 3.31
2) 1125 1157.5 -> 3.22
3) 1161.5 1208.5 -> 2.79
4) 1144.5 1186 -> 3.04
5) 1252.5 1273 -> 2.64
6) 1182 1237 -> 2.7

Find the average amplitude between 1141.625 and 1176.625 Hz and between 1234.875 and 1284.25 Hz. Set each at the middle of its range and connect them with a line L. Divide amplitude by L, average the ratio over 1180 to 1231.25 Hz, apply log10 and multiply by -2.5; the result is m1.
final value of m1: 0.088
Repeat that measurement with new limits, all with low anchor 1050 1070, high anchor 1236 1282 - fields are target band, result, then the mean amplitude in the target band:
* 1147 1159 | -0.10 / 3.18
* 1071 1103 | 0.06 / 2.89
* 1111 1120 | 0.05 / 2.85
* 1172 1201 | 0.03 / 2.73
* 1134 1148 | -0.14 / 3.34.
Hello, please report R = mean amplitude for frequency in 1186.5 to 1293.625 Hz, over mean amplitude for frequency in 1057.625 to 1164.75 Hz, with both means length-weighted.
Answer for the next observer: 0.9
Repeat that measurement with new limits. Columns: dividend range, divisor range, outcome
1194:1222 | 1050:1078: 0.85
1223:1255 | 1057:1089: 0.91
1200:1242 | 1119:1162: 0.85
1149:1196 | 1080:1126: 1.04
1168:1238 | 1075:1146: 0.93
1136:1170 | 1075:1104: 1.14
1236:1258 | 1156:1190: 0.96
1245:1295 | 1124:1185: 0.83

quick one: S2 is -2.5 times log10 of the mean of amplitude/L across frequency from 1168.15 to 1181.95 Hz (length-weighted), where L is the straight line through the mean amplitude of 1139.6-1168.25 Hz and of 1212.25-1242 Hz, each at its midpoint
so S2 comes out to 0.09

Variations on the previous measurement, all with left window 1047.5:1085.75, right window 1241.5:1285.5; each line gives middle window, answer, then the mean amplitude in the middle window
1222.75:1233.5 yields -0.039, 2.79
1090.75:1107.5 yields 0.101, 2.73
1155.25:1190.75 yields -0.039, 2.93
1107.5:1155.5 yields -0.064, 3.1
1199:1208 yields 0.077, 2.56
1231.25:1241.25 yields -0.040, 2.77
